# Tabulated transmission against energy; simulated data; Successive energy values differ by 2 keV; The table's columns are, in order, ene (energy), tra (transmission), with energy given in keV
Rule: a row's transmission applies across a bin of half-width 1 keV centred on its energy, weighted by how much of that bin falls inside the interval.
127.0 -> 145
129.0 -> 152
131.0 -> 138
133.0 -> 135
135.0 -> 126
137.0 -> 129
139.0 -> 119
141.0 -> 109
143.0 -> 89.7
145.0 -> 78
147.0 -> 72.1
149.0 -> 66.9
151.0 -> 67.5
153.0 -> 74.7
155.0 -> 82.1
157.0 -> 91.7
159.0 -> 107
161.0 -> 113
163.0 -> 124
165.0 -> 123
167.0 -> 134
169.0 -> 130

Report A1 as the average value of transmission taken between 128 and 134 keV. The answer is 142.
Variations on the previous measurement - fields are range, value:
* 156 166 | 112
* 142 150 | 76.7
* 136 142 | 119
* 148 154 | 69.7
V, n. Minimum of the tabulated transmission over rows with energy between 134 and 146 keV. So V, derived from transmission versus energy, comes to 78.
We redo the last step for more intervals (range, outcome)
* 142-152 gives 66.9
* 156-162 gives 91.7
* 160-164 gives 113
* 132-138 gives 126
